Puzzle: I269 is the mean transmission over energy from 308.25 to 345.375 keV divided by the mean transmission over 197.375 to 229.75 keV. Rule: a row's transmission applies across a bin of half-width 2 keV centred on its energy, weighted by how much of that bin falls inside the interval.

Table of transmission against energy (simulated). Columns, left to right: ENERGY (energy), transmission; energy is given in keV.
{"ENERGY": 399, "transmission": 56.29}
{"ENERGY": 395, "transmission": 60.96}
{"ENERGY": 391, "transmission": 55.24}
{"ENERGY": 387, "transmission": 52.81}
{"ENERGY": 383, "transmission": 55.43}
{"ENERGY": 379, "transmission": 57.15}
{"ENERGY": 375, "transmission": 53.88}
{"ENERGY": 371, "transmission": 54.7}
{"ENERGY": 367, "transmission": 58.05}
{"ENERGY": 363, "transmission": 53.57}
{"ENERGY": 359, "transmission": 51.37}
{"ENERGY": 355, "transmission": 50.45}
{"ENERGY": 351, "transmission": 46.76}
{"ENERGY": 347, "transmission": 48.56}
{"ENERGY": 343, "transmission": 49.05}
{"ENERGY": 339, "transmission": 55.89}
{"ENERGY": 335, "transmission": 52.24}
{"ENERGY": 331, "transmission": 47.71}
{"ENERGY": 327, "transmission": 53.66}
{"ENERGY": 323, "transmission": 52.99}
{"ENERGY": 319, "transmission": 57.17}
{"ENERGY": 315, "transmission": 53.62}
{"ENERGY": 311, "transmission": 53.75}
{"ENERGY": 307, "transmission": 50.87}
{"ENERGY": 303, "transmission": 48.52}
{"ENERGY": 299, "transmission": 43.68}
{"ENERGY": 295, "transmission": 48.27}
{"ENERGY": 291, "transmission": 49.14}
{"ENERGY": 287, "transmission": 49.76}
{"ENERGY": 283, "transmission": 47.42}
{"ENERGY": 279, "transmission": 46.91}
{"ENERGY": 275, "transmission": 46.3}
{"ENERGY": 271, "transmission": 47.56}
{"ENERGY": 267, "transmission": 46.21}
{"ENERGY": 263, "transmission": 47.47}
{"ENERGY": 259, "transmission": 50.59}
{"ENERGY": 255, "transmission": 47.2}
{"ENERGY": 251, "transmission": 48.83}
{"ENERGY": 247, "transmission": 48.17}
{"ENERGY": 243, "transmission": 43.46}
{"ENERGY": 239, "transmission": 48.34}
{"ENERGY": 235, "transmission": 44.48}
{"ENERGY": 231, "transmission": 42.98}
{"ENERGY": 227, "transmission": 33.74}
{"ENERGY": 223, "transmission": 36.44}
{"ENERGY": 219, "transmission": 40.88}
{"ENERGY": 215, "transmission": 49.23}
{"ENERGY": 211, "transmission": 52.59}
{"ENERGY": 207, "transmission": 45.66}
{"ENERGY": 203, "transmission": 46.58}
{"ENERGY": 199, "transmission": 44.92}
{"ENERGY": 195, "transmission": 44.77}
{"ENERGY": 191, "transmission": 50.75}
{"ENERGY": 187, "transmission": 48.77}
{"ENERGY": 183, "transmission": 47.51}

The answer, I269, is 1.21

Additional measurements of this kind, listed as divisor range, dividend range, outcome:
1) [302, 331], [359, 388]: 1.04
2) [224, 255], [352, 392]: 1.22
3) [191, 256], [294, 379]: 1.15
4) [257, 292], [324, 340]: 1.09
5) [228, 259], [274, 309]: 1.04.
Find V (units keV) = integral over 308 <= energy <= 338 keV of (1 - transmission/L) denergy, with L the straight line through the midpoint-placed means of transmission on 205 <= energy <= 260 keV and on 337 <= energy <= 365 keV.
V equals -2.18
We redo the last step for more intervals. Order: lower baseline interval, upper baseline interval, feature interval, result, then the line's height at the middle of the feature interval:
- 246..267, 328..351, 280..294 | 0.1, 49.1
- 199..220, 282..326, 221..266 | 3.4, 48.4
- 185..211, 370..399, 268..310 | 2.9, 51.5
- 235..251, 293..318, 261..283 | 0.6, 48.2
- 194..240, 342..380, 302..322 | -1.4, 49.5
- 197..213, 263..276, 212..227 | 1.8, 47.3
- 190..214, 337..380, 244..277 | 1.1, 49.4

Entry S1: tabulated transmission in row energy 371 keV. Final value 54.7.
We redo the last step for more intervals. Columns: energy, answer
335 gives 52.24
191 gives 50.75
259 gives 50.59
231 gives 42.98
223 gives 36.44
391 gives 55.24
